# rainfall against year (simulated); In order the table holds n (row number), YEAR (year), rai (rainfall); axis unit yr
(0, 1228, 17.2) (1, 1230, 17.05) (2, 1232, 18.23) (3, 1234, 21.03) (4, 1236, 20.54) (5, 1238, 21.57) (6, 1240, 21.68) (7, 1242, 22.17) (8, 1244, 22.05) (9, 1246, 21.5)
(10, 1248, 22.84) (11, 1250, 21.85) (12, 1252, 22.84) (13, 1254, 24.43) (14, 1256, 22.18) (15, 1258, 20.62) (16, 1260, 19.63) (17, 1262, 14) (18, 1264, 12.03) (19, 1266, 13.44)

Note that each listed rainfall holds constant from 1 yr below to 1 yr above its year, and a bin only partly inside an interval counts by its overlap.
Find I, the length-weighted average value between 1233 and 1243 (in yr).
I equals 21.4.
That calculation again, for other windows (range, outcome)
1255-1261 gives 20.8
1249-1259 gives 22.4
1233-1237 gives 20.8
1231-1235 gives 19.6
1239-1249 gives 22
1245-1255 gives 22.7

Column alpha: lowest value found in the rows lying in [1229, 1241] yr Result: 17.05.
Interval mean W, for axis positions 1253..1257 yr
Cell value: 23.3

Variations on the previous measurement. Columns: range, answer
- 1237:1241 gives 21.6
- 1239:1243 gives 21.9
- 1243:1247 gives 21.8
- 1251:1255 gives 23.6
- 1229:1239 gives 19.7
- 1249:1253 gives 22.3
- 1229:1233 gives 17.6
